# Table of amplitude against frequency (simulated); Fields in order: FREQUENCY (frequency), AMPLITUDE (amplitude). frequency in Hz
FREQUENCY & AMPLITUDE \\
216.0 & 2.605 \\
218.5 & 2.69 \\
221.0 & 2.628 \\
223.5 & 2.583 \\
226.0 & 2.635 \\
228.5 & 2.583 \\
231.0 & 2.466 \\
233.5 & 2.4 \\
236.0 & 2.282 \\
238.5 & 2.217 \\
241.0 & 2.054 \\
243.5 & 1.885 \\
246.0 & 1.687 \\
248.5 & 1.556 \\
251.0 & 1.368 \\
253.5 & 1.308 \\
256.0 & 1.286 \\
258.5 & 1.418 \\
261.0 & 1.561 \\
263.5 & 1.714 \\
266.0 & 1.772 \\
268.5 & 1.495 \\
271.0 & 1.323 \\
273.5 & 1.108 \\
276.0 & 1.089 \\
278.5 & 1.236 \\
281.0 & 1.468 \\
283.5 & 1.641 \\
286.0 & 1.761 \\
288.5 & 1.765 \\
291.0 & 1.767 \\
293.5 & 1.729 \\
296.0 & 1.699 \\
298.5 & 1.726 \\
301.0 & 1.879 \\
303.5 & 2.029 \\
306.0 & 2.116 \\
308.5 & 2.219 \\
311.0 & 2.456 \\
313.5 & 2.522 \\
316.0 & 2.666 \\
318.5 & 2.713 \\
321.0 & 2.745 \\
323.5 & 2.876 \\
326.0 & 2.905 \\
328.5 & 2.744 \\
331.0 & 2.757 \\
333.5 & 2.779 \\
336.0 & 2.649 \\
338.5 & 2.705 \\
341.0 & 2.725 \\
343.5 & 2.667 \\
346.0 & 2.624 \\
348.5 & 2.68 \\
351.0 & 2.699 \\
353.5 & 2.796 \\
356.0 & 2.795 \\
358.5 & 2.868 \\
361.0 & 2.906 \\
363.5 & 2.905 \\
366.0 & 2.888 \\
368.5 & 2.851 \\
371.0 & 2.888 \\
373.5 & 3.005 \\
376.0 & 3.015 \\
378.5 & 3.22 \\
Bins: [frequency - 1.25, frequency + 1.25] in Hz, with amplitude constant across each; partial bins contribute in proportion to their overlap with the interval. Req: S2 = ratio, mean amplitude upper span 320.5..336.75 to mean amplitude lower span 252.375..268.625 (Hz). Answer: 1.84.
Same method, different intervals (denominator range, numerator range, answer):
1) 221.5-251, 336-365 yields 1.26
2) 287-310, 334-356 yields 1.43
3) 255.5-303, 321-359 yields 1.76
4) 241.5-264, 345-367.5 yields 1.81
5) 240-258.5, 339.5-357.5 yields 1.72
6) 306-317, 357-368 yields 1.19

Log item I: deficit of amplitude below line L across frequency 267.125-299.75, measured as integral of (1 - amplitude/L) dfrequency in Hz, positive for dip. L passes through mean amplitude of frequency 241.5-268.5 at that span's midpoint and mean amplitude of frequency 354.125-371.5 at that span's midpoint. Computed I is 6.7 Hz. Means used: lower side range 1.57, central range 1.52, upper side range 2.87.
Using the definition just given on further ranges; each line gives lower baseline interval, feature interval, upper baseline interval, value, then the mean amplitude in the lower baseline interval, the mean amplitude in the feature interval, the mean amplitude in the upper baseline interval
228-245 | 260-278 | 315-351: 7.3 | 2.25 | 1.43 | 2.73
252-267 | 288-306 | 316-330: 3.5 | 1.5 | 1.82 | 2.78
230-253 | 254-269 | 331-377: 4.1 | 1.96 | 1.53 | 2.8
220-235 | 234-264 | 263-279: 4.0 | 2.54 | 1.71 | 1.38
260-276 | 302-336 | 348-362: -5.0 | 1.46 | 2.58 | 2.79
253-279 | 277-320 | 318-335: 4.0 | 1.4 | 1.96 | 2.79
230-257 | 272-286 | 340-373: 5.3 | 1.86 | 1.35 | 2.8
